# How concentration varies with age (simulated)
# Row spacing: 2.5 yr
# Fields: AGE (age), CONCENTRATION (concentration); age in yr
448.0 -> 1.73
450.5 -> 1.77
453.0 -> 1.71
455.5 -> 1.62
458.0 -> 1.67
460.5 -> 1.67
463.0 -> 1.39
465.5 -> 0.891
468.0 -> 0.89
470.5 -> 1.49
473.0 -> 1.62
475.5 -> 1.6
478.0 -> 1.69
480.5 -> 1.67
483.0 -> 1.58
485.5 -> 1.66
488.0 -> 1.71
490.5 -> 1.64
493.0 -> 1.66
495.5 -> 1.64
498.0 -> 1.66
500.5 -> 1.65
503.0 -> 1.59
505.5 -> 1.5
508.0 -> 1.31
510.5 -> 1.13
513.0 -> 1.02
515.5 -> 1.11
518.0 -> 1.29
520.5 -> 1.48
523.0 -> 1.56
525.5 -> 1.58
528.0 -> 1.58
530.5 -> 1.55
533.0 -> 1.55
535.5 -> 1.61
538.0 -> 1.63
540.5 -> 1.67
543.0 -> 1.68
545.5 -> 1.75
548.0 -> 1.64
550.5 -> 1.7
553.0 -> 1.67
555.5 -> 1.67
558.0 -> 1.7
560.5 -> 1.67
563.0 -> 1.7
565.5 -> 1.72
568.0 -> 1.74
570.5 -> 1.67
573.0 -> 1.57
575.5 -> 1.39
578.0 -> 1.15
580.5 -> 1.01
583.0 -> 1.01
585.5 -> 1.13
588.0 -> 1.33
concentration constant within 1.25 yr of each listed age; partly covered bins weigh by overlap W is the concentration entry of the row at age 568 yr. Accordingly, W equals 1.74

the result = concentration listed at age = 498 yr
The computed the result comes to 1.66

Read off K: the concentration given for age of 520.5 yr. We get 1.48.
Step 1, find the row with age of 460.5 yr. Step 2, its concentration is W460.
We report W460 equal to 1.67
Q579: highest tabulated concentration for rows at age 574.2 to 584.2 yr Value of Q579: 1.39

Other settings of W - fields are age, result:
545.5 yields 1.75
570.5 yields 1.67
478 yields 1.69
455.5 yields 1.62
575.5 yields 1.39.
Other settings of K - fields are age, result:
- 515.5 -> 1.11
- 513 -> 1.02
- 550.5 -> 1.7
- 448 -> 1.73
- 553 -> 1.67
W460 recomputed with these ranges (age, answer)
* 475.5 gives 1.6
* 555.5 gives 1.67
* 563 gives 1.7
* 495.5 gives 1.64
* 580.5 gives 1.01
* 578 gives 1.15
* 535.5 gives 1.61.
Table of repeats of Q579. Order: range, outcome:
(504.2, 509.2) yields 1.5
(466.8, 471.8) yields 1.49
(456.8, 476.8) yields 1.67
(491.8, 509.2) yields 1.66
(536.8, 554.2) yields 1.75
